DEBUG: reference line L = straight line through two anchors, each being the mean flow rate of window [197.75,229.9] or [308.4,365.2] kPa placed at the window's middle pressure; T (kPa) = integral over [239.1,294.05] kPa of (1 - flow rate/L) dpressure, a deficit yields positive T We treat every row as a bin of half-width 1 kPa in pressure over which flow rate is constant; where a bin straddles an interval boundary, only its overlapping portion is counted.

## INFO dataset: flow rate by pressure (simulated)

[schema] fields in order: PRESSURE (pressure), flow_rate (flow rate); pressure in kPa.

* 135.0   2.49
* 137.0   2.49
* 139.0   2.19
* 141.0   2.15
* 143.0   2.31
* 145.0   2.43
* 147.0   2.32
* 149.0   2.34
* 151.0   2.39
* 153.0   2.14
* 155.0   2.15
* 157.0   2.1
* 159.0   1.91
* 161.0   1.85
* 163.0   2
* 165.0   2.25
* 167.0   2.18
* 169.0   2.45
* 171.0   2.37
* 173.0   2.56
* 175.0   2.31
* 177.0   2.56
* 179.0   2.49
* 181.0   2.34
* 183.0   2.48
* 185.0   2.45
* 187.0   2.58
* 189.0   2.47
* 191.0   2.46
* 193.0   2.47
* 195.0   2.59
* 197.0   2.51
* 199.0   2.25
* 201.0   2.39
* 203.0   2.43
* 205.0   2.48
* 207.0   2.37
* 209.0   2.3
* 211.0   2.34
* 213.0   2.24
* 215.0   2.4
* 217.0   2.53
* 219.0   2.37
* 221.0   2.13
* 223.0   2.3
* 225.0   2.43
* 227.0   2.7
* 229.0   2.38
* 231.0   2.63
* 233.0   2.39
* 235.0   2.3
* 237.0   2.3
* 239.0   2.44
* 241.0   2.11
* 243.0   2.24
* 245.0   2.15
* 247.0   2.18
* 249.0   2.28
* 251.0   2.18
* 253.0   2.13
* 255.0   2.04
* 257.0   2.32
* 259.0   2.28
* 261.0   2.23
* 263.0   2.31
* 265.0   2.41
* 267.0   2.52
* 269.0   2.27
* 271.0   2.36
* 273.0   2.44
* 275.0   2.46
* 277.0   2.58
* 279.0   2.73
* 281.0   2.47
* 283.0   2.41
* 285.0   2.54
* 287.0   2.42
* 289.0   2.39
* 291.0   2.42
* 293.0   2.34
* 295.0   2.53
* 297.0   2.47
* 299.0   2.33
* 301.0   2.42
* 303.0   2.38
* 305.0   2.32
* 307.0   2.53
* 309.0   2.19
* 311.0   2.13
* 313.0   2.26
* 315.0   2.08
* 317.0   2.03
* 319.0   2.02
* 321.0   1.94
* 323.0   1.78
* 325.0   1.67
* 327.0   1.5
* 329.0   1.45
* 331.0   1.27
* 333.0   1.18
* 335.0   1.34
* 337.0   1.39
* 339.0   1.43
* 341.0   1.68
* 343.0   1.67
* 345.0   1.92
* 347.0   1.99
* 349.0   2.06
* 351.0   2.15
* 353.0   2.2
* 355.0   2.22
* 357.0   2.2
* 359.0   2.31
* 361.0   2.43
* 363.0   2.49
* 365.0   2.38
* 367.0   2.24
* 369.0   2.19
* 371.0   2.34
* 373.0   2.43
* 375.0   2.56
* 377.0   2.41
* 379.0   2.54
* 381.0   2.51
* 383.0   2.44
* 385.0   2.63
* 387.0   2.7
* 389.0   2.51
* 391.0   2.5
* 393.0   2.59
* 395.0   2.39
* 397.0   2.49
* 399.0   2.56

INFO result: -4.4 kPa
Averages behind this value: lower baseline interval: 2.38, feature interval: 2.34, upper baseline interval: 1.9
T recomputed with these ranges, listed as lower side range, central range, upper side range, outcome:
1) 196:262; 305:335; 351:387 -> 6.4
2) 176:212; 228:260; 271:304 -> 2.3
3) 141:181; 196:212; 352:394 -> -0.6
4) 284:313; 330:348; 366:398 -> 6.6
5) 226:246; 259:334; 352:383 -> 4.9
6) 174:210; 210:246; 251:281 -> 0.7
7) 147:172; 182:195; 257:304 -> -1.5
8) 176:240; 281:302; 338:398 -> -0.7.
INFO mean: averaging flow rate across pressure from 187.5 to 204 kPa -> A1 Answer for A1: 2.45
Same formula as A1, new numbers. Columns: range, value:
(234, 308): 2.36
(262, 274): 2.39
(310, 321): 2.09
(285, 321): 2.31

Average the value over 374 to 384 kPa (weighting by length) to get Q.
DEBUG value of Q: 2.49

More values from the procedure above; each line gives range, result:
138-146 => 2.27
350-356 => 2.19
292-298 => 2.45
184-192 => 2.49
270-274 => 2.4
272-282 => 2.54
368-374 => 2.32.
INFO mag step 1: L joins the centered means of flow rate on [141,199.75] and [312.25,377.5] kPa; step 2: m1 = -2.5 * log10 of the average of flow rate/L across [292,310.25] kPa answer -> -0.16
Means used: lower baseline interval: 2.33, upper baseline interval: 1.97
